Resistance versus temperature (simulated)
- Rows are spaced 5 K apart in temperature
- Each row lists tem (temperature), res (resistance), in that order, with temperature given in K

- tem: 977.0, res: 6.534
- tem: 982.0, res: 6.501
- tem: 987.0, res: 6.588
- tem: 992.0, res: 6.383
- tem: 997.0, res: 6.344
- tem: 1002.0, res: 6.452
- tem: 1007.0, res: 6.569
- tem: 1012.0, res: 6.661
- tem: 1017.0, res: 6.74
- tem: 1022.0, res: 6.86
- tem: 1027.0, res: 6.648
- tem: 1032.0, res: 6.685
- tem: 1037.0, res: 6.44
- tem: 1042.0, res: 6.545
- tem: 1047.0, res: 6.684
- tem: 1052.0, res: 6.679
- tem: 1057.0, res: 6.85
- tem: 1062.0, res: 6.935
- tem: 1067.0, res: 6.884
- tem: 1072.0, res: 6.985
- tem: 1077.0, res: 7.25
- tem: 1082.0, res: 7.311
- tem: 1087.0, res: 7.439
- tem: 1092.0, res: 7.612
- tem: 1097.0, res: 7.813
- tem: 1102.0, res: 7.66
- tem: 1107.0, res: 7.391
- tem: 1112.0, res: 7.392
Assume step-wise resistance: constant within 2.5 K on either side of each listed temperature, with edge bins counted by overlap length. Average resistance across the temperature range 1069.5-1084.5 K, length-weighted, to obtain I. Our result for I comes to 7.18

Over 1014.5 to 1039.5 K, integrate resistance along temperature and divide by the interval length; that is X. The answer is 6.67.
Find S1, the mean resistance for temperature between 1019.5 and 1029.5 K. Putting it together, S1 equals 6.75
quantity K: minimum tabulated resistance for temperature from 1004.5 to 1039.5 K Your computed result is 6.44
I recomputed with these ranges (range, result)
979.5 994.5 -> 6.49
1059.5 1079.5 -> 7.01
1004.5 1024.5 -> 6.71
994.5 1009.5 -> 6.46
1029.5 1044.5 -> 6.56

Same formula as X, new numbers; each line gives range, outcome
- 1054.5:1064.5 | 6.89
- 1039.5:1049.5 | 6.61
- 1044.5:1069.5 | 6.81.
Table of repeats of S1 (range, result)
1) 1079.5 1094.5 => 7.45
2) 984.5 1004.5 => 6.44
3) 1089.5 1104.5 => 7.69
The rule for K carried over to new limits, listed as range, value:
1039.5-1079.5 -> 6.545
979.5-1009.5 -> 6.344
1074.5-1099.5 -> 7.25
